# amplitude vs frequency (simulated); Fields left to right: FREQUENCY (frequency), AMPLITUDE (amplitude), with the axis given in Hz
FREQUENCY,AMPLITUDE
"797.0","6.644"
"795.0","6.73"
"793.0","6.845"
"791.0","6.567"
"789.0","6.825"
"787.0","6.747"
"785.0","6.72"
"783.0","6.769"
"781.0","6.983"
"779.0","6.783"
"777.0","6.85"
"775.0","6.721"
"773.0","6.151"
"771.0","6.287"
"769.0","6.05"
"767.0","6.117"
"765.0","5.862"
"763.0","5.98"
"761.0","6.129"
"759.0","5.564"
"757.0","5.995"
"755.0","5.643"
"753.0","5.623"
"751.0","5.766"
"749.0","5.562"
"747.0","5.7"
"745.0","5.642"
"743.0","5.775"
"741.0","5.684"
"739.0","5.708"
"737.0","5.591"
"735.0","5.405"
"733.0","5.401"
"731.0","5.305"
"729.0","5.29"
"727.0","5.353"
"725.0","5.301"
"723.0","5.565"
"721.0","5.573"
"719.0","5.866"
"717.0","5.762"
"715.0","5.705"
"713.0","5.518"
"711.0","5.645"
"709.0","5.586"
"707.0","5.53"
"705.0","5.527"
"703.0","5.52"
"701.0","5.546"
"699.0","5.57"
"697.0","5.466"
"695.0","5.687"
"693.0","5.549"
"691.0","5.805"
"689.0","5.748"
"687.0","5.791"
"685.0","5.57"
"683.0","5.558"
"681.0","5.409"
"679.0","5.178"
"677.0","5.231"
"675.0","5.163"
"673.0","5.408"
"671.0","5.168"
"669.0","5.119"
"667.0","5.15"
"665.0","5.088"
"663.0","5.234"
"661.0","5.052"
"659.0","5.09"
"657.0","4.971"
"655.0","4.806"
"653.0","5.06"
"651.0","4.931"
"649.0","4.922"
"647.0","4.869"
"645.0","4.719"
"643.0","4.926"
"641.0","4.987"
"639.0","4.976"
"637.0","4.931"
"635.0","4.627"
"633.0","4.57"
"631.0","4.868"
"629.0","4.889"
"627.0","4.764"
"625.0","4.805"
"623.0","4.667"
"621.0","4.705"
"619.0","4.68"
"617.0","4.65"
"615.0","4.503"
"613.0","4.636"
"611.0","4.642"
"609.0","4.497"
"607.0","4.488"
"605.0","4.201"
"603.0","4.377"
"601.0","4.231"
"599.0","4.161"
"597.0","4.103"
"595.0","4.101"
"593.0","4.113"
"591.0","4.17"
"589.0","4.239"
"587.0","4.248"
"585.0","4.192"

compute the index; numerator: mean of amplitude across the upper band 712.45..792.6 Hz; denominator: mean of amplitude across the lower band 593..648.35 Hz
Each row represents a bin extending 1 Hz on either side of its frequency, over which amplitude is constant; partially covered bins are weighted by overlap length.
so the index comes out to 1.29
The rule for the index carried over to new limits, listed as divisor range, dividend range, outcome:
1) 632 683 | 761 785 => 1.27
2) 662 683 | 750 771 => 1.13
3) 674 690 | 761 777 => 1.14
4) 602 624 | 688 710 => 1.23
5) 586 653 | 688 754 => 1.22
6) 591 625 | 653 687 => 1.18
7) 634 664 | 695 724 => 1.13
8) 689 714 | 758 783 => 1.13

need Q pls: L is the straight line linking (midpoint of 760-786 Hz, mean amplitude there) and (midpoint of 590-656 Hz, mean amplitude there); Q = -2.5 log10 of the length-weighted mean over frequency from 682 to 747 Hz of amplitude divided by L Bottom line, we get 0.02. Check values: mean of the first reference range 4.62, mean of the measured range 5.58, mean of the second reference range 6.42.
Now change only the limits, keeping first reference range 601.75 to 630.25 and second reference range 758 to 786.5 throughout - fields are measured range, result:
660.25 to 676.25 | 0.00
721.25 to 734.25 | 0.09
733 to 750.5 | 0.07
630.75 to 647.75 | 0.01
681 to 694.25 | -0.05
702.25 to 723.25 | 0.01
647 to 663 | 0.01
